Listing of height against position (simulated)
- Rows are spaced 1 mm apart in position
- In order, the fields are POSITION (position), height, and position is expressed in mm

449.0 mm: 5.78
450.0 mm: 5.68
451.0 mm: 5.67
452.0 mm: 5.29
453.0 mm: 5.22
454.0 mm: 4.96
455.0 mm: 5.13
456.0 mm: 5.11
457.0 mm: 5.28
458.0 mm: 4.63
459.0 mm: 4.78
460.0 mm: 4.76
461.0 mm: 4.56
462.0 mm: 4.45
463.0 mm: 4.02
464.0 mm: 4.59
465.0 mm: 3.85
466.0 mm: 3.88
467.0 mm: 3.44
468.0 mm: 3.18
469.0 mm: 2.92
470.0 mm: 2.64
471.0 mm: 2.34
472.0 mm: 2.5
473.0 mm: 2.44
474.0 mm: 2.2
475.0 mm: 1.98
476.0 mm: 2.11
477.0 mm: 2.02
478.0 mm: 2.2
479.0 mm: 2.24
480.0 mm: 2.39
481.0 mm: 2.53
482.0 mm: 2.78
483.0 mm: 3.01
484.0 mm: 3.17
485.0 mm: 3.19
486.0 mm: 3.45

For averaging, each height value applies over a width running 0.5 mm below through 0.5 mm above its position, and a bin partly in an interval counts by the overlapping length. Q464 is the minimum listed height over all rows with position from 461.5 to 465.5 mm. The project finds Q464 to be 3.85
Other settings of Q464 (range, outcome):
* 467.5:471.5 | 2.34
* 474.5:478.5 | 1.98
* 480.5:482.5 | 2.53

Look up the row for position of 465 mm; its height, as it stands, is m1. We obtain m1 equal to 3.85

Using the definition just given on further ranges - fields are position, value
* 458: 4.63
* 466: 3.88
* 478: 2.2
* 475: 1.98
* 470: 2.64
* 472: 2.5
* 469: 2.92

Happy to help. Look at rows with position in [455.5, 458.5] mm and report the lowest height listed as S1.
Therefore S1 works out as 4.63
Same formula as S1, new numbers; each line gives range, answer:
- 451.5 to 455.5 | 4.96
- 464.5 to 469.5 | 2.92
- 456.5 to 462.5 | 4.45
